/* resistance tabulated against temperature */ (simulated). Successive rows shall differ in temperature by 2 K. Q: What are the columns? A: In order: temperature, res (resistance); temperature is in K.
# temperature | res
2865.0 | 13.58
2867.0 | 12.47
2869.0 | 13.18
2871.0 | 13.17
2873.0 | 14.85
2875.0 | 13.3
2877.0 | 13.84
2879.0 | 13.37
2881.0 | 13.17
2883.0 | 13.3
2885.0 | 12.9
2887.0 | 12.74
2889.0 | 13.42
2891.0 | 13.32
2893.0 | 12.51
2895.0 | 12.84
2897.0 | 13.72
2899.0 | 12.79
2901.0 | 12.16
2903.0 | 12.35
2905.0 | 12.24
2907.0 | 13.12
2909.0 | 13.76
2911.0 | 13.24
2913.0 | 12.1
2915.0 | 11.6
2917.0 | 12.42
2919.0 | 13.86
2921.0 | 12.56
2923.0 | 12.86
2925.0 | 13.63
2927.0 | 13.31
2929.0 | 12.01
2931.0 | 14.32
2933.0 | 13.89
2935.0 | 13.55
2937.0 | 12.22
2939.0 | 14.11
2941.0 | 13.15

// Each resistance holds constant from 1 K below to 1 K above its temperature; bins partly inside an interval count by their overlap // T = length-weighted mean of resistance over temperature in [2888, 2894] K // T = 13.1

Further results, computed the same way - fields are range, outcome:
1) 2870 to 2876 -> 13.8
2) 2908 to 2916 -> 12.7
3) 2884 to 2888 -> 12.8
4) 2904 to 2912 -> 13.1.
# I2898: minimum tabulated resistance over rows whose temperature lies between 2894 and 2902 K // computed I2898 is 12.16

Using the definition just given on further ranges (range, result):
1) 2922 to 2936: 12.01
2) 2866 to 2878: 12.47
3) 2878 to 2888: 12.74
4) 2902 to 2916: 11.6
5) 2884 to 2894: 12.51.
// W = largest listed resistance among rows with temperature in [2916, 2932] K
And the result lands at 14.32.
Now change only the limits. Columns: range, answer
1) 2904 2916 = 13.76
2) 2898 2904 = 12.79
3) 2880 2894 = 13.42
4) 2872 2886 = 14.85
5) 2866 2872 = 13.18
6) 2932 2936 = 13.89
